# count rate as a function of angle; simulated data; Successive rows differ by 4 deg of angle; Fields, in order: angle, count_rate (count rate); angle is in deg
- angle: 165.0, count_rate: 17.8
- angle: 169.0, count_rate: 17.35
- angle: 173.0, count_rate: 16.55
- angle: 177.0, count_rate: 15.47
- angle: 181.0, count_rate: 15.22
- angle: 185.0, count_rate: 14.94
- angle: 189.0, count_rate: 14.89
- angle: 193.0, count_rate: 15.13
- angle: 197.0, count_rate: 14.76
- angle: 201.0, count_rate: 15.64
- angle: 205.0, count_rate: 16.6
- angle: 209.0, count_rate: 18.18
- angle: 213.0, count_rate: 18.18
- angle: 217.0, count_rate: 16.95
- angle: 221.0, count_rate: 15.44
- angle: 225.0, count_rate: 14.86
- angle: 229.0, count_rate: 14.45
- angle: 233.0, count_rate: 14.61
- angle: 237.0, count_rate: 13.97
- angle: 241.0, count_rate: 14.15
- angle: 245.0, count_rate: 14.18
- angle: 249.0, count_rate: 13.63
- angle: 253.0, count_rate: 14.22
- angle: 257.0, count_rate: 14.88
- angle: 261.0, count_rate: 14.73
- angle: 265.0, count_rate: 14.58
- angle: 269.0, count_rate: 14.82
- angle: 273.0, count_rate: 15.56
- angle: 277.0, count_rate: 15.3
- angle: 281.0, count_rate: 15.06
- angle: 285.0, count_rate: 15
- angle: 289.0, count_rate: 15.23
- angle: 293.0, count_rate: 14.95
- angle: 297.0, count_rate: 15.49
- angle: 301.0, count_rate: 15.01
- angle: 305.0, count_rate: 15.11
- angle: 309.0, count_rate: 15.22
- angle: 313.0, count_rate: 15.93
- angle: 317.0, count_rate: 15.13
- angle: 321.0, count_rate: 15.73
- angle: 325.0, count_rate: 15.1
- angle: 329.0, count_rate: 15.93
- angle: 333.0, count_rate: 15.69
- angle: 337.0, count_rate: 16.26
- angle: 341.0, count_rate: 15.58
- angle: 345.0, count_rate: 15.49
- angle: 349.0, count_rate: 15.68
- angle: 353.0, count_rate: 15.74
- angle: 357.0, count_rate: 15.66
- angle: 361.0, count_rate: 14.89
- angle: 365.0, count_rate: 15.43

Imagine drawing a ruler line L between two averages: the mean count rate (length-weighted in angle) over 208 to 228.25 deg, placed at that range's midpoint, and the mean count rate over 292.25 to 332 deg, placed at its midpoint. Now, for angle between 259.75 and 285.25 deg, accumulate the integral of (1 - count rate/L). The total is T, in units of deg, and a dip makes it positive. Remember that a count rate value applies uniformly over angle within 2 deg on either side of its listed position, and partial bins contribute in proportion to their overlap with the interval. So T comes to 1.3 deg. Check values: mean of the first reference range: 16.5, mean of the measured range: 15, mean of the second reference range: 15.4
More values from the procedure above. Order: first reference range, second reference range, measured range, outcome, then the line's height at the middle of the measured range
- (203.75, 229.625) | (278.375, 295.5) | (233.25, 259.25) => 2.8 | 15.9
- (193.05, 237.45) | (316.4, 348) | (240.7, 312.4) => 3.9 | 15.7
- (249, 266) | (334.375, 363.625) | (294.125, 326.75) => -0.4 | 15.1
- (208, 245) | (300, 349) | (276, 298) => 0.5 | 15.5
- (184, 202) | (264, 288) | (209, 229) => -1.7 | 15.1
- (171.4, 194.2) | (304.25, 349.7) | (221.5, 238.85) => 1.0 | 15.4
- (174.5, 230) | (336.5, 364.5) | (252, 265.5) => 0.9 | 15.7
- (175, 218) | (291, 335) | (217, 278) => 4.0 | 15.7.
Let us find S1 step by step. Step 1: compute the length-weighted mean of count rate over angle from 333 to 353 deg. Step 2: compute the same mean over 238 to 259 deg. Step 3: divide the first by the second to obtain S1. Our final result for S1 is 1.11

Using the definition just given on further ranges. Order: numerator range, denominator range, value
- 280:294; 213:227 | 0.94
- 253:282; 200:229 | 0.91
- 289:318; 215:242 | 1.02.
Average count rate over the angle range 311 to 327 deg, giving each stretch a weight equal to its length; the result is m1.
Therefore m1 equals 15.5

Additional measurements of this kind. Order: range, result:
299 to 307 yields 15.1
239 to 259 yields 14.2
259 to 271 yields 14.7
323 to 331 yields 15.5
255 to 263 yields 14.8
